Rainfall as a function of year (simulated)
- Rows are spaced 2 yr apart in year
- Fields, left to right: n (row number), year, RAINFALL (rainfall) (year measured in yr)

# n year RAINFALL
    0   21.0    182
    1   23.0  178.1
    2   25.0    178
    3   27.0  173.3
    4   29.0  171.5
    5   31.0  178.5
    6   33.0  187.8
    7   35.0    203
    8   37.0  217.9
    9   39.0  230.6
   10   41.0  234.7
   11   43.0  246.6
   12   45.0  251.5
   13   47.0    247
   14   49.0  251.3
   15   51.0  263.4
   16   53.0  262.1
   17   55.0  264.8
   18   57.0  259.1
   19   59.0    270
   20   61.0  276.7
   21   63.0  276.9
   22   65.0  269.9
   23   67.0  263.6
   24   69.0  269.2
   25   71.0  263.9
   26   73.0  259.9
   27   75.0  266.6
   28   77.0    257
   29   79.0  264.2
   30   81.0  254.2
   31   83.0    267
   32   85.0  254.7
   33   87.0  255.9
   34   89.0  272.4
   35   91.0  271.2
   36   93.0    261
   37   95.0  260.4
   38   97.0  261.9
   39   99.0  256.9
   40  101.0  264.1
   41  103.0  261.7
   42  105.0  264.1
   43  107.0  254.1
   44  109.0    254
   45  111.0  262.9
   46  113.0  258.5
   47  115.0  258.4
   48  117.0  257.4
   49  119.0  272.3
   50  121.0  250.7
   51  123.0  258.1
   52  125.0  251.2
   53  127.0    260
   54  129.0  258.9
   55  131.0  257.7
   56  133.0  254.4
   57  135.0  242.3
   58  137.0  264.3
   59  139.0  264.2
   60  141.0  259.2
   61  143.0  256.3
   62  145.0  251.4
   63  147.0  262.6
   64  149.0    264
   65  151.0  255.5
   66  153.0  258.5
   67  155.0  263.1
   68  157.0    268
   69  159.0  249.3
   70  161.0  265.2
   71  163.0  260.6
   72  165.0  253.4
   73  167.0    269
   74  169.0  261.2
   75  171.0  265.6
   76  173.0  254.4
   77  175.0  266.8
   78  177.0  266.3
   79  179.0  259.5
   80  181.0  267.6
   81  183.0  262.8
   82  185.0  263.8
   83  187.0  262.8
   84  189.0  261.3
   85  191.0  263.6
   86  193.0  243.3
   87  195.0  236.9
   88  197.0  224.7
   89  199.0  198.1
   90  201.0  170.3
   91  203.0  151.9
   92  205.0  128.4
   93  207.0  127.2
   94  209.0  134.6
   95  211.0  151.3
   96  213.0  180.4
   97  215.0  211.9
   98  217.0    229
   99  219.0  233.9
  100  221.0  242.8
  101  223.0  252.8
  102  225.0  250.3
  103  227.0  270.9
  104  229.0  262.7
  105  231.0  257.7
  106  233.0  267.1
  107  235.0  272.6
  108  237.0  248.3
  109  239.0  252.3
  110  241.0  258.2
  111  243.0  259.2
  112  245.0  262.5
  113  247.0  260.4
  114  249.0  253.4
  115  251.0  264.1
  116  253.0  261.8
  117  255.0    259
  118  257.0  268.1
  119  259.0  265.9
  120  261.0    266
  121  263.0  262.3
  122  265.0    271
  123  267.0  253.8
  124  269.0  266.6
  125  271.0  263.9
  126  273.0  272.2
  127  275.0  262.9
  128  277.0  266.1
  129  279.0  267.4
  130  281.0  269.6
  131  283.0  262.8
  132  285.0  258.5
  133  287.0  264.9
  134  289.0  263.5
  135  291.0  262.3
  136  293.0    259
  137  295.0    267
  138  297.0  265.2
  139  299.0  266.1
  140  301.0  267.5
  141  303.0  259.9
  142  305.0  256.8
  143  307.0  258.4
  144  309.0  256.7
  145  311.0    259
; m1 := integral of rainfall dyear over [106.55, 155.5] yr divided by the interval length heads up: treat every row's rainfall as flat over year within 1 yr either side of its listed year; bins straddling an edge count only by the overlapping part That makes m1 258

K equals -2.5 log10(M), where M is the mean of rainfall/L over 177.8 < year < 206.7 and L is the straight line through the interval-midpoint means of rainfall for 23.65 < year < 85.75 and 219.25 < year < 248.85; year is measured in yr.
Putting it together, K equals 0.13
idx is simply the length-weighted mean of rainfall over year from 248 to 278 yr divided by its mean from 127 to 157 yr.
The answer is 1.02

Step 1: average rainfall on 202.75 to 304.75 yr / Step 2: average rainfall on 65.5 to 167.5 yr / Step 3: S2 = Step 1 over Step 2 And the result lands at 0.95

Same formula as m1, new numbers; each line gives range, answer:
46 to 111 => 262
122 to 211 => 243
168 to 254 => 237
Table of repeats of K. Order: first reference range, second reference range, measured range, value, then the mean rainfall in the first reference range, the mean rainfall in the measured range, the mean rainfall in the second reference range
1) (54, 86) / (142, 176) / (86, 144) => 0.01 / 265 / 259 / 260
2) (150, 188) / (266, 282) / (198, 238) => 0.24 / 262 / 212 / 265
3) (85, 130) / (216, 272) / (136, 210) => 0.08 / 260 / 242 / 258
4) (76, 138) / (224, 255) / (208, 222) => 0.30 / 259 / 198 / 260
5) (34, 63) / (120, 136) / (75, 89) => -0.04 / 249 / 260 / 254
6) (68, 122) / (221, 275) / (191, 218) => 0.37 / 261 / 187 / 261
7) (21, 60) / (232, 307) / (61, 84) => -0.16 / 224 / 265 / 263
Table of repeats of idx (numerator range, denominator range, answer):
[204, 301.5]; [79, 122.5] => 0.95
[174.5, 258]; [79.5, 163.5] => 0.91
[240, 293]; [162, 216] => 1.17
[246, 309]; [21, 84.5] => 1.10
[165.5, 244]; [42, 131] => 0.90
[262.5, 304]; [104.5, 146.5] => 1.03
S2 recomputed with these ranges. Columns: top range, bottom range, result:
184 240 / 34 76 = 0.88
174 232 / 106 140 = 0.87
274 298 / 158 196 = 1.02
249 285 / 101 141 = 1.02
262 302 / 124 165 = 1.02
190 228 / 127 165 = 0.79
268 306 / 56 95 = 1.00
